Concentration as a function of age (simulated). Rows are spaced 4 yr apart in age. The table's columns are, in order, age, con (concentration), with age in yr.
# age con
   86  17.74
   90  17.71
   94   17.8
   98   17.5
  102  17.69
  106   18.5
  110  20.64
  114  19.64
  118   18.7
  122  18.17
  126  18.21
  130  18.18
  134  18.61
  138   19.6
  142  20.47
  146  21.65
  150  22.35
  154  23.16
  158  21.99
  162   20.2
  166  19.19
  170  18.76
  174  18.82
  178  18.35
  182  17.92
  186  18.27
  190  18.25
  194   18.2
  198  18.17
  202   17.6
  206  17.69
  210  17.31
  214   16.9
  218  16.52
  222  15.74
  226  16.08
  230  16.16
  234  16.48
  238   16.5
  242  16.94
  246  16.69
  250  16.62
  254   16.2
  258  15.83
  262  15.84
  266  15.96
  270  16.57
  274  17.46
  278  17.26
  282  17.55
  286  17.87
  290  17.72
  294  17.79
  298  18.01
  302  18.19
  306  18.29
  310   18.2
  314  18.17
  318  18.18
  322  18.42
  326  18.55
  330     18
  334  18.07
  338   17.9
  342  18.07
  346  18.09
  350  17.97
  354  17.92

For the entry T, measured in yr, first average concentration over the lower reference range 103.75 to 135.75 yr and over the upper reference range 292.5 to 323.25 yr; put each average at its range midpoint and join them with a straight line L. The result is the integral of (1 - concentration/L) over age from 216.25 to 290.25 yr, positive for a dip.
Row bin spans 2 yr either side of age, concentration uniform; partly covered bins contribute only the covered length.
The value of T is 7.0 yr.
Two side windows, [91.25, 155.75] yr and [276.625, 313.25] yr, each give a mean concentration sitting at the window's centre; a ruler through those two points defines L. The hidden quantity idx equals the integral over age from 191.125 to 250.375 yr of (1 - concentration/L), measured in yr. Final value 5.2 yr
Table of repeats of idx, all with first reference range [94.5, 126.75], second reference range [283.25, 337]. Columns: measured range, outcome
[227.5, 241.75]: 1.4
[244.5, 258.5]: 1.4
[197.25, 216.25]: 0.9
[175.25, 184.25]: 0.1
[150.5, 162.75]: -2.3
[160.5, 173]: -0.6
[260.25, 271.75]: 1.3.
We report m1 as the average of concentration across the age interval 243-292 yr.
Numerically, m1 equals 16.8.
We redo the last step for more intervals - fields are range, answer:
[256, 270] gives 16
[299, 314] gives 18.2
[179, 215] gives 17.9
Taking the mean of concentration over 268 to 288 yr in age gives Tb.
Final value 17.3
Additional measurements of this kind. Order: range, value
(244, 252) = 16.7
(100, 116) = 19.1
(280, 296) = 17.7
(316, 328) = 18.4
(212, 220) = 16.7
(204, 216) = 17.3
